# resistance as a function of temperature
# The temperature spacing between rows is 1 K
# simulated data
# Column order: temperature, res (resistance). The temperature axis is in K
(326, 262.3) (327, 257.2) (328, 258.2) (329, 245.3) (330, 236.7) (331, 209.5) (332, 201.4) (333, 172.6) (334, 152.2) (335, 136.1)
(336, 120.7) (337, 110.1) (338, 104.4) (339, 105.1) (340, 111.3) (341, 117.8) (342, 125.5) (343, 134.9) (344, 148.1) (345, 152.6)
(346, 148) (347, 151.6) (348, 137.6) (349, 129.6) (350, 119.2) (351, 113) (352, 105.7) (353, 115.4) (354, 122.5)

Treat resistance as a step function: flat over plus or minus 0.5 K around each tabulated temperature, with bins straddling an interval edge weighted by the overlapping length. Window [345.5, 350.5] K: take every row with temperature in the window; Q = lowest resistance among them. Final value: 119.2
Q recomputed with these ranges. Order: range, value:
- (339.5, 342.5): 111.3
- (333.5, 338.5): 104.4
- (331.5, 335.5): 136.1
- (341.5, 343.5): 125.5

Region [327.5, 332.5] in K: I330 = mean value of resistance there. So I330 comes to 230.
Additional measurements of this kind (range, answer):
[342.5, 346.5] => 146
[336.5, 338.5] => 107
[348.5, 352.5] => 117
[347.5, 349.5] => 134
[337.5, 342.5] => 113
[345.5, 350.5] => 137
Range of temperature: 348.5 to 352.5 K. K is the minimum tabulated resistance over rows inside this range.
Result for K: 105.7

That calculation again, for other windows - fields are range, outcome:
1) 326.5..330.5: 236.7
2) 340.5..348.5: 117.8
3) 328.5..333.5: 172.6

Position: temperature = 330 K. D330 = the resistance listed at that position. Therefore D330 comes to 236.7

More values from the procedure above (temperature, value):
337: 110.1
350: 119.2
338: 104.4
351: 113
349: 129.6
